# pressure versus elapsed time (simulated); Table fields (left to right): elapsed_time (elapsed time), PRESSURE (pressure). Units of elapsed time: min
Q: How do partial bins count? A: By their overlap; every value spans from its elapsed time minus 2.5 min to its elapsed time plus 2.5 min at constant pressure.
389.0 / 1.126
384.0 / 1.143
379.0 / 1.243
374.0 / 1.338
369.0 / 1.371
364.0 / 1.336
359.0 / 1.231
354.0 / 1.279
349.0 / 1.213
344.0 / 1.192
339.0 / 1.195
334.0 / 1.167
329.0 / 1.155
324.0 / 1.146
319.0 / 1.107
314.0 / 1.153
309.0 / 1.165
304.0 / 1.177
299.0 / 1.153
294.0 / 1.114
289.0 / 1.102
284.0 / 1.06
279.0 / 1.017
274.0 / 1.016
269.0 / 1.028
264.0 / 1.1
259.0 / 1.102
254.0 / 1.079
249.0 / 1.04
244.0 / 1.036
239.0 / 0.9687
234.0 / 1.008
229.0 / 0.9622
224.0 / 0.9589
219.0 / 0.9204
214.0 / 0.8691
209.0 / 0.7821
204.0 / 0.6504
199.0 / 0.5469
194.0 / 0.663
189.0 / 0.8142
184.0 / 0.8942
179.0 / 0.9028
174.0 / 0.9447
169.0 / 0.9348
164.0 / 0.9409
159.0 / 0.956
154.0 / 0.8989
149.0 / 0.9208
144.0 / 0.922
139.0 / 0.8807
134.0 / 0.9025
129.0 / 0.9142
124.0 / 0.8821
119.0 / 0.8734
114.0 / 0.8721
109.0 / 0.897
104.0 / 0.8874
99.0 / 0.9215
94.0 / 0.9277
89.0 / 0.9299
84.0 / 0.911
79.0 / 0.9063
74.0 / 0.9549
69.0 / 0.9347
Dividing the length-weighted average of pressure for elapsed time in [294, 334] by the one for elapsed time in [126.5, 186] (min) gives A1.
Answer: 1.3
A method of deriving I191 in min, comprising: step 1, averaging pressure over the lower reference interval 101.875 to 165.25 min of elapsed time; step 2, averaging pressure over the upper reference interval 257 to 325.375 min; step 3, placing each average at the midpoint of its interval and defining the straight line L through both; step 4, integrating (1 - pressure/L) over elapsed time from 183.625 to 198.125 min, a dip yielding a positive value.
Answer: 3.37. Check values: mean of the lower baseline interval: 0.903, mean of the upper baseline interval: 1.1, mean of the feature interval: 0.748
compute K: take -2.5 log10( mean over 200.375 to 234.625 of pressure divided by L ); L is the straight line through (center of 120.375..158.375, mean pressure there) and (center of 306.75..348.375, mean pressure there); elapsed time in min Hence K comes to 0.18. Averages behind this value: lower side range 0.905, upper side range 1.16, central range 0.861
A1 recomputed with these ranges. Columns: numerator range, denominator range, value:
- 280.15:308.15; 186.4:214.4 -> 1.57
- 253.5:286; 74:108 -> 1.15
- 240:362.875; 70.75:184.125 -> 1.23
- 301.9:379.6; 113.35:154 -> 1.36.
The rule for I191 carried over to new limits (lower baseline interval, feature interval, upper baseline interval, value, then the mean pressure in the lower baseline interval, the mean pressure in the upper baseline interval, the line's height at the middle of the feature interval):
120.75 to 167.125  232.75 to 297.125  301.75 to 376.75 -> 2.7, 0.913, 1.22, 1.1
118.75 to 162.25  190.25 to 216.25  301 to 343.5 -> 7.6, 0.908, 1.16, 0.995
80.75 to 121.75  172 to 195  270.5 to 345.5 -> 3.2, 0.902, 1.13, 0.991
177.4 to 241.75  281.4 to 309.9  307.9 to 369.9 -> -1.1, 0.842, 1.21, 1.08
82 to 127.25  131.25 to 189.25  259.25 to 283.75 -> 2.2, 0.9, 1.05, 0.949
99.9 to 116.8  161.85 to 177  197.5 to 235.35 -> -1.4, 0.889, 0.84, 0.861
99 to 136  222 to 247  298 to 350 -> 1.4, 0.892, 1.16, 1.05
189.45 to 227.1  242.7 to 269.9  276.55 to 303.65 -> -2.9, 0.776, 1.1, 0.964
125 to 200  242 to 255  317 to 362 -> -0.3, 0.876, 1.19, 1.03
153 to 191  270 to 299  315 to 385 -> 1.1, 0.913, 1.22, 1.11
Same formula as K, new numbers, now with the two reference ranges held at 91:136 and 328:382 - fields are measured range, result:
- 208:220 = 0.21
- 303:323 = 0.04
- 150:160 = 0.04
